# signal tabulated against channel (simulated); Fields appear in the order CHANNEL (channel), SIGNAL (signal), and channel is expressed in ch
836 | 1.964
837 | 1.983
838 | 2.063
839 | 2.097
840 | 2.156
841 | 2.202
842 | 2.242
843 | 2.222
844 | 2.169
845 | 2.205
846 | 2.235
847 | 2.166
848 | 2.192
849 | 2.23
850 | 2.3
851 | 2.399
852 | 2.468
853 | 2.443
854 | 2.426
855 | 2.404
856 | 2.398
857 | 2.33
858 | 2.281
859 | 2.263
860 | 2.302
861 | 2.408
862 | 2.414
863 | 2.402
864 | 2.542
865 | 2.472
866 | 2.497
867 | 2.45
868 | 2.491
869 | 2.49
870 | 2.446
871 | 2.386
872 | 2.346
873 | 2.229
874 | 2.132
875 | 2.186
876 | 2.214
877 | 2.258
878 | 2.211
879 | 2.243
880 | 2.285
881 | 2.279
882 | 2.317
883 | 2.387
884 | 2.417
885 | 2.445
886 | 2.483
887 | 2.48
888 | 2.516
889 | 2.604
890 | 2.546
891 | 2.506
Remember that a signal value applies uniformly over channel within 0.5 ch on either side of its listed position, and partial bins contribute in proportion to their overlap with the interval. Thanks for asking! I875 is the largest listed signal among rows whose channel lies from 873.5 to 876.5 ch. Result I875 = 2.214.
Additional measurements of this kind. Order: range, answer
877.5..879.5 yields 2.243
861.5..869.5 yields 2.542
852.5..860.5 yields 2.443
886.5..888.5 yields 2.516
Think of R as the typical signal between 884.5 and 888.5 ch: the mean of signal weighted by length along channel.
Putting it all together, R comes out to 2.48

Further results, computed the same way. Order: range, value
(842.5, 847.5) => 2.2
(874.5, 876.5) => 2.2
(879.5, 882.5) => 2.29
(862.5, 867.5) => 2.47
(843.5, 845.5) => 2.19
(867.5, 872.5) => 2.43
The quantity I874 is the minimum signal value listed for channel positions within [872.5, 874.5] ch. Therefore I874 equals 2.132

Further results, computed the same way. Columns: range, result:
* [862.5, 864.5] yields 2.402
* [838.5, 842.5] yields 2.097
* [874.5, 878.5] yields 2.186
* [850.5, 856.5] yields 2.398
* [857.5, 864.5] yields 2.263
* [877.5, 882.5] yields 2.211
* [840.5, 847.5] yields 2.166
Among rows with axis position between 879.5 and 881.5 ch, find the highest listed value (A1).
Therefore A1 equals 2.285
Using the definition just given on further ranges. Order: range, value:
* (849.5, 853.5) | 2.468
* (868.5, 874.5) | 2.49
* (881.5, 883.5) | 2.387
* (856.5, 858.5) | 2.33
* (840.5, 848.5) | 2.242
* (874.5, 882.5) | 2.317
